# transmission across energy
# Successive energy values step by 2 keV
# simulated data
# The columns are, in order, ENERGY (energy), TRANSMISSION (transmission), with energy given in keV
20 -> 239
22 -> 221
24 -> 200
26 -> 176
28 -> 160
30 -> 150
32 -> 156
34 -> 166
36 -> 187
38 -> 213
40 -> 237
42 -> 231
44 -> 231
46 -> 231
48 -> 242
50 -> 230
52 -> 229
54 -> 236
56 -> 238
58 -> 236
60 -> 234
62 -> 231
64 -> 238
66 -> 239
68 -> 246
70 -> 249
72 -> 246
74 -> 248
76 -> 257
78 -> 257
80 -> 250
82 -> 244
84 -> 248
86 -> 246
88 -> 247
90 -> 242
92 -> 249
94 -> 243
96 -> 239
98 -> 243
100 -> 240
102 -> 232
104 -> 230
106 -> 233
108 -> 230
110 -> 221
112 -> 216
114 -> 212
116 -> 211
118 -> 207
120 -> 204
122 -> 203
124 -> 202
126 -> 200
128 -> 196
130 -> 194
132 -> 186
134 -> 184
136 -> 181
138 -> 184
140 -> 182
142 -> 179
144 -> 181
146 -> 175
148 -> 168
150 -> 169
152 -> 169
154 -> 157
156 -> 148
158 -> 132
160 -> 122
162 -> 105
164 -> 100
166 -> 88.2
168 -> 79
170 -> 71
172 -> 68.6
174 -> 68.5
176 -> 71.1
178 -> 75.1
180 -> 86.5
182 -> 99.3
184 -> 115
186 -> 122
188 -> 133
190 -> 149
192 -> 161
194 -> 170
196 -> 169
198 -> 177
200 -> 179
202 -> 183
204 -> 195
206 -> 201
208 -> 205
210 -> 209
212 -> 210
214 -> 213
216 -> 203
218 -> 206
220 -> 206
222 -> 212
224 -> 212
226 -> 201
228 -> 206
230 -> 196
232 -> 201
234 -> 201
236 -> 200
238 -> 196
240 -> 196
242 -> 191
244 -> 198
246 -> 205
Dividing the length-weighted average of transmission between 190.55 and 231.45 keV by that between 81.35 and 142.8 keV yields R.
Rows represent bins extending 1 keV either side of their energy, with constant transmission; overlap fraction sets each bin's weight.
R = 0.90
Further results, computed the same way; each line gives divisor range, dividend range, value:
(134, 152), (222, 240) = 1.14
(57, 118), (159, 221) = 0.60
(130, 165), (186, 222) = 1.15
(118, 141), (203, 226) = 1.07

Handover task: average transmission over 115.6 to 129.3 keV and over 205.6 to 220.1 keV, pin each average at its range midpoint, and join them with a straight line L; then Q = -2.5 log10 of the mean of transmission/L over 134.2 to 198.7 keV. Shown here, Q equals 0.46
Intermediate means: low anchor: 203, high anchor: 207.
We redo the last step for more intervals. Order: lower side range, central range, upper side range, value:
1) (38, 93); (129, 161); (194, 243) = 0.28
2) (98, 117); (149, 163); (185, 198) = 0.27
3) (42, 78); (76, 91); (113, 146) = -0.11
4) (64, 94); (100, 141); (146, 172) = -0.13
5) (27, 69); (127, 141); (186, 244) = 0.09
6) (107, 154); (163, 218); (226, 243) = 0.35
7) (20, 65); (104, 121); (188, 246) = -0.06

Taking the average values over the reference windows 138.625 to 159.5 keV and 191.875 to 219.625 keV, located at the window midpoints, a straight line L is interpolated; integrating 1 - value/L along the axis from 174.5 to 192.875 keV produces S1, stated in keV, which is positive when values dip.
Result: 7.2 keV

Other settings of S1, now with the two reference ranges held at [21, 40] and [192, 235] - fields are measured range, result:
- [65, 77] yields -3.9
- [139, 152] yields 1.1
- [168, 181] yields 8.1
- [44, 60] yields -4.2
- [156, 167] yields 4.6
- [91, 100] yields -2.6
